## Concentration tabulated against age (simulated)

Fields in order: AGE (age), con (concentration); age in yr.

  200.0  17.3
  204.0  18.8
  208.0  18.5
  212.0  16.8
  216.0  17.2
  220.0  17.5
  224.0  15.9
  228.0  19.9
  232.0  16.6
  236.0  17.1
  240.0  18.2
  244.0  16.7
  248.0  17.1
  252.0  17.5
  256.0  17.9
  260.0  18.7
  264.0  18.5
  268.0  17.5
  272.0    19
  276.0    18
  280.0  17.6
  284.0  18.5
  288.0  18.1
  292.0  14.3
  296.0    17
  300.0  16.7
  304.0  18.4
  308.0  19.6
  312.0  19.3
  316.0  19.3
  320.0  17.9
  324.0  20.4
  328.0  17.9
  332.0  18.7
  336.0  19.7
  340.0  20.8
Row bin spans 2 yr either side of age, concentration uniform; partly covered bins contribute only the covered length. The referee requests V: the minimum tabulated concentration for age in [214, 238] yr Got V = 15.9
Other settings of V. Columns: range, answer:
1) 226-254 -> 16.6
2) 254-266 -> 17.9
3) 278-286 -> 17.6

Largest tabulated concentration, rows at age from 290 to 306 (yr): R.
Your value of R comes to 18.4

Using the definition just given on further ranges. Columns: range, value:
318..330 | 20.4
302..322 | 19.6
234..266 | 18.7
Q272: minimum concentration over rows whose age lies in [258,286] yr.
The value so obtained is 17.5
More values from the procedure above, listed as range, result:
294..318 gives 16.7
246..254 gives 17.1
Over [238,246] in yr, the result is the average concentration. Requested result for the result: 17.4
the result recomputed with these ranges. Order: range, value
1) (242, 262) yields 17.6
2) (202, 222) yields 17.8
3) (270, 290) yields 18.2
